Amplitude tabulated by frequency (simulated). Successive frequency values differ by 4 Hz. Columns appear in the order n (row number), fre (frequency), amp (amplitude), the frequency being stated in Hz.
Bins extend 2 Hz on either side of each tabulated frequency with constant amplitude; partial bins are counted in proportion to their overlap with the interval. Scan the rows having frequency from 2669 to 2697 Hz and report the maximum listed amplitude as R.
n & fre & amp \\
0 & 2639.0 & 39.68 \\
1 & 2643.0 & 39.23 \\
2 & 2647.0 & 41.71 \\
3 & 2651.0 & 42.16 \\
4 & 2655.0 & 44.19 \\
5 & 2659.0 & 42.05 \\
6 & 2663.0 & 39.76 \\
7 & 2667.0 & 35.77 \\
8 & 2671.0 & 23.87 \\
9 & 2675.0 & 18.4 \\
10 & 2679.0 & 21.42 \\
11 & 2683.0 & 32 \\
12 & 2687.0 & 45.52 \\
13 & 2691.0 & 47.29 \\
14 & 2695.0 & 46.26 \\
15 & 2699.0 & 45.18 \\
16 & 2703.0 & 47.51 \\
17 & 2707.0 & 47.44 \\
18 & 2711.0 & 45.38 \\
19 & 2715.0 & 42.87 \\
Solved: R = 47.29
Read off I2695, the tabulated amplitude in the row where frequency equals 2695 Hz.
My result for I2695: 46.26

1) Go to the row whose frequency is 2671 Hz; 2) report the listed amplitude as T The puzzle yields 23.87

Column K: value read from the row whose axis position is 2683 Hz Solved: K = 32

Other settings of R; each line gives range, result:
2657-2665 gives 42.05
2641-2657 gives 44.19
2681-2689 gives 45.52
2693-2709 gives 47.51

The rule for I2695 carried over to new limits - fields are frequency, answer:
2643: 39.23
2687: 45.52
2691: 47.29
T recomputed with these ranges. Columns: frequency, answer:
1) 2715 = 42.87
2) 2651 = 42.16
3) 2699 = 45.18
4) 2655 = 44.19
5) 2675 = 18.4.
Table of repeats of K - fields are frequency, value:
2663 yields 39.76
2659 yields 42.05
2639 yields 39.68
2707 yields 47.44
